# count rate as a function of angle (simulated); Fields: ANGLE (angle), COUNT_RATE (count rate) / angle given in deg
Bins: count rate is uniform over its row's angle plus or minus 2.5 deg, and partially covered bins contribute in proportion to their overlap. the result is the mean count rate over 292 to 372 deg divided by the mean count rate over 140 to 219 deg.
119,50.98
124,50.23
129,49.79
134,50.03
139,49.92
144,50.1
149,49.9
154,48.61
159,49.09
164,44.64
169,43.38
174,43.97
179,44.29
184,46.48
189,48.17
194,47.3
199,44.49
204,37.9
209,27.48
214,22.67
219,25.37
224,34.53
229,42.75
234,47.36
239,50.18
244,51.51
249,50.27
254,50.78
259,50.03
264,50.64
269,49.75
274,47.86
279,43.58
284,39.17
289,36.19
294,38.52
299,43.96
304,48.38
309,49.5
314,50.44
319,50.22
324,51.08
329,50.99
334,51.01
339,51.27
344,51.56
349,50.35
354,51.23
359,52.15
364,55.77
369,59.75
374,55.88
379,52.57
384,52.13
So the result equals 1.2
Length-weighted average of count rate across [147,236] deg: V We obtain 41.5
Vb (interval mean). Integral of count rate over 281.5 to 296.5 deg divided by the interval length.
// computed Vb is 38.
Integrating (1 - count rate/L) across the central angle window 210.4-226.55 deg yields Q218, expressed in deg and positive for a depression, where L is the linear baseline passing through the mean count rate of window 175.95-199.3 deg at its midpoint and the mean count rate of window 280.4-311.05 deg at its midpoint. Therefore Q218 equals 6.3 deg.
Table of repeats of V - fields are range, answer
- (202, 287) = 42.5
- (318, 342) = 51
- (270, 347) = 47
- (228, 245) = 48.1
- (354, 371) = 55.1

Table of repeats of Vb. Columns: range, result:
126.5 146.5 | 50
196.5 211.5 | 36.6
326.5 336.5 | 51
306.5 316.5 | 50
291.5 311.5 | 45.1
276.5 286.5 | 41.4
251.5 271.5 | 50.3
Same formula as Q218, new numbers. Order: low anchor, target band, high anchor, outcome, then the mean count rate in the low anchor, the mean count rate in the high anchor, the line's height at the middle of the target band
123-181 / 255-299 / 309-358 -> 4.6 deg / 47.8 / 50.9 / 49.9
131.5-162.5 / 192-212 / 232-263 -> 4.5 deg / 49.4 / 50.1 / 49.8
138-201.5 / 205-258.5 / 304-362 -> 8.7 deg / 46.9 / 50.8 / 48.4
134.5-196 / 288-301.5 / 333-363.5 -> 2.8 deg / 47.2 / 51.6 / 50.3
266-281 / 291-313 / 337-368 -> 1.8 deg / 47.3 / 52.4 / 49.2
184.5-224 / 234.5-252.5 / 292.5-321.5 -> -4.3 deg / 36.6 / 47.1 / 40.6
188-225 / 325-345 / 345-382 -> -0.3 deg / 35.6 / 53.8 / 50.5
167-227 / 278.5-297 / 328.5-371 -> 3.1 deg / 38.8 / 52.7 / 47.1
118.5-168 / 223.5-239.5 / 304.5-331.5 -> 1.8 deg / 49.1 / 50.3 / 49.7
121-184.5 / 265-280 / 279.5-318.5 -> -1.0 deg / 47.8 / 44.1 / 44.7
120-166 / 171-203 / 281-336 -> 2.0 deg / 49.3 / 46.2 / 48.5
